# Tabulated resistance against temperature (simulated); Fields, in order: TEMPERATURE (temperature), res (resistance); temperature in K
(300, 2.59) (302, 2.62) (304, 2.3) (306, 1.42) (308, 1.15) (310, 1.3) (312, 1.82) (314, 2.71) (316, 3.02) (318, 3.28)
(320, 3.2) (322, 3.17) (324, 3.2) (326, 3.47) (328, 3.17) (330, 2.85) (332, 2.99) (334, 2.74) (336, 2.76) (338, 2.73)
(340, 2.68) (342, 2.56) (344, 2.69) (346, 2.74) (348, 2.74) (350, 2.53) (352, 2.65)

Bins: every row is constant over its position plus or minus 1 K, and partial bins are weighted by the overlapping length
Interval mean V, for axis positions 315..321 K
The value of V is 3.17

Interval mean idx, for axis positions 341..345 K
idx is 2.62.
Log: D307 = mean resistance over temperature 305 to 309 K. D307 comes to 1.28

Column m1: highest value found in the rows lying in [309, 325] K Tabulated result 3.28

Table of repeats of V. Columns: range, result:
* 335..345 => 2.68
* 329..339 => 2.81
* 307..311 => 1.23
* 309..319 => 2.43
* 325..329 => 3.32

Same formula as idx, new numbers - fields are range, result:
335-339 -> 2.75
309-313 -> 1.56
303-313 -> 1.6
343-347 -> 2.71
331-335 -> 2.87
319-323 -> 3.19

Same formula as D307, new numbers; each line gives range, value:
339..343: 2.62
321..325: 3.19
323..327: 3.33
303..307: 1.86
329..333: 2.92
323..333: 3.14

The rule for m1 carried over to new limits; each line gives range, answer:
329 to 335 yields 2.99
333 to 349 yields 2.76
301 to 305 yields 2.62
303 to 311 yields 2.3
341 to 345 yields 2.69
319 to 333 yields 3.47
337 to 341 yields 2.73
